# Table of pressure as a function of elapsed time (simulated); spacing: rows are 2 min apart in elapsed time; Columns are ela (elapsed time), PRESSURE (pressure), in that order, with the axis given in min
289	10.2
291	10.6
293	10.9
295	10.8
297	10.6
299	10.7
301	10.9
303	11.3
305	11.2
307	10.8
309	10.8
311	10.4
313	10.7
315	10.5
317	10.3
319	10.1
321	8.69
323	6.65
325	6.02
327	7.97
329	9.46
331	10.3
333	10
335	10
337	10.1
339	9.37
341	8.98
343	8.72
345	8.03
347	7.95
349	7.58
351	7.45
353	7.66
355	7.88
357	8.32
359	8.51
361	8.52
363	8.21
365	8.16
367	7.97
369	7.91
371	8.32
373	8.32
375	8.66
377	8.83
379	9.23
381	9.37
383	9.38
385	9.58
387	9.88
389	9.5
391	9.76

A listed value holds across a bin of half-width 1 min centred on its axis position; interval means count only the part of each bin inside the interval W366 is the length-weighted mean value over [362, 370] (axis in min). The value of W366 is 8.06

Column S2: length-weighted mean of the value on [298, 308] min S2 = 11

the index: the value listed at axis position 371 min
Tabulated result 8.32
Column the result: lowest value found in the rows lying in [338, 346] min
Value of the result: 8.03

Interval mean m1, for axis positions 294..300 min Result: 10.7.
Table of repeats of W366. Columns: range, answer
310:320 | 10.4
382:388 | 9.61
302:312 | 10.9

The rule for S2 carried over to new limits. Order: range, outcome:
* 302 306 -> 11.2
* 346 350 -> 7.77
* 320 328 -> 7.33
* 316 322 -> 9.7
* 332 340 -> 9.87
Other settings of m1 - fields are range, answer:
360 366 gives 8.3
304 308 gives 11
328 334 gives 9.92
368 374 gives 8.18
